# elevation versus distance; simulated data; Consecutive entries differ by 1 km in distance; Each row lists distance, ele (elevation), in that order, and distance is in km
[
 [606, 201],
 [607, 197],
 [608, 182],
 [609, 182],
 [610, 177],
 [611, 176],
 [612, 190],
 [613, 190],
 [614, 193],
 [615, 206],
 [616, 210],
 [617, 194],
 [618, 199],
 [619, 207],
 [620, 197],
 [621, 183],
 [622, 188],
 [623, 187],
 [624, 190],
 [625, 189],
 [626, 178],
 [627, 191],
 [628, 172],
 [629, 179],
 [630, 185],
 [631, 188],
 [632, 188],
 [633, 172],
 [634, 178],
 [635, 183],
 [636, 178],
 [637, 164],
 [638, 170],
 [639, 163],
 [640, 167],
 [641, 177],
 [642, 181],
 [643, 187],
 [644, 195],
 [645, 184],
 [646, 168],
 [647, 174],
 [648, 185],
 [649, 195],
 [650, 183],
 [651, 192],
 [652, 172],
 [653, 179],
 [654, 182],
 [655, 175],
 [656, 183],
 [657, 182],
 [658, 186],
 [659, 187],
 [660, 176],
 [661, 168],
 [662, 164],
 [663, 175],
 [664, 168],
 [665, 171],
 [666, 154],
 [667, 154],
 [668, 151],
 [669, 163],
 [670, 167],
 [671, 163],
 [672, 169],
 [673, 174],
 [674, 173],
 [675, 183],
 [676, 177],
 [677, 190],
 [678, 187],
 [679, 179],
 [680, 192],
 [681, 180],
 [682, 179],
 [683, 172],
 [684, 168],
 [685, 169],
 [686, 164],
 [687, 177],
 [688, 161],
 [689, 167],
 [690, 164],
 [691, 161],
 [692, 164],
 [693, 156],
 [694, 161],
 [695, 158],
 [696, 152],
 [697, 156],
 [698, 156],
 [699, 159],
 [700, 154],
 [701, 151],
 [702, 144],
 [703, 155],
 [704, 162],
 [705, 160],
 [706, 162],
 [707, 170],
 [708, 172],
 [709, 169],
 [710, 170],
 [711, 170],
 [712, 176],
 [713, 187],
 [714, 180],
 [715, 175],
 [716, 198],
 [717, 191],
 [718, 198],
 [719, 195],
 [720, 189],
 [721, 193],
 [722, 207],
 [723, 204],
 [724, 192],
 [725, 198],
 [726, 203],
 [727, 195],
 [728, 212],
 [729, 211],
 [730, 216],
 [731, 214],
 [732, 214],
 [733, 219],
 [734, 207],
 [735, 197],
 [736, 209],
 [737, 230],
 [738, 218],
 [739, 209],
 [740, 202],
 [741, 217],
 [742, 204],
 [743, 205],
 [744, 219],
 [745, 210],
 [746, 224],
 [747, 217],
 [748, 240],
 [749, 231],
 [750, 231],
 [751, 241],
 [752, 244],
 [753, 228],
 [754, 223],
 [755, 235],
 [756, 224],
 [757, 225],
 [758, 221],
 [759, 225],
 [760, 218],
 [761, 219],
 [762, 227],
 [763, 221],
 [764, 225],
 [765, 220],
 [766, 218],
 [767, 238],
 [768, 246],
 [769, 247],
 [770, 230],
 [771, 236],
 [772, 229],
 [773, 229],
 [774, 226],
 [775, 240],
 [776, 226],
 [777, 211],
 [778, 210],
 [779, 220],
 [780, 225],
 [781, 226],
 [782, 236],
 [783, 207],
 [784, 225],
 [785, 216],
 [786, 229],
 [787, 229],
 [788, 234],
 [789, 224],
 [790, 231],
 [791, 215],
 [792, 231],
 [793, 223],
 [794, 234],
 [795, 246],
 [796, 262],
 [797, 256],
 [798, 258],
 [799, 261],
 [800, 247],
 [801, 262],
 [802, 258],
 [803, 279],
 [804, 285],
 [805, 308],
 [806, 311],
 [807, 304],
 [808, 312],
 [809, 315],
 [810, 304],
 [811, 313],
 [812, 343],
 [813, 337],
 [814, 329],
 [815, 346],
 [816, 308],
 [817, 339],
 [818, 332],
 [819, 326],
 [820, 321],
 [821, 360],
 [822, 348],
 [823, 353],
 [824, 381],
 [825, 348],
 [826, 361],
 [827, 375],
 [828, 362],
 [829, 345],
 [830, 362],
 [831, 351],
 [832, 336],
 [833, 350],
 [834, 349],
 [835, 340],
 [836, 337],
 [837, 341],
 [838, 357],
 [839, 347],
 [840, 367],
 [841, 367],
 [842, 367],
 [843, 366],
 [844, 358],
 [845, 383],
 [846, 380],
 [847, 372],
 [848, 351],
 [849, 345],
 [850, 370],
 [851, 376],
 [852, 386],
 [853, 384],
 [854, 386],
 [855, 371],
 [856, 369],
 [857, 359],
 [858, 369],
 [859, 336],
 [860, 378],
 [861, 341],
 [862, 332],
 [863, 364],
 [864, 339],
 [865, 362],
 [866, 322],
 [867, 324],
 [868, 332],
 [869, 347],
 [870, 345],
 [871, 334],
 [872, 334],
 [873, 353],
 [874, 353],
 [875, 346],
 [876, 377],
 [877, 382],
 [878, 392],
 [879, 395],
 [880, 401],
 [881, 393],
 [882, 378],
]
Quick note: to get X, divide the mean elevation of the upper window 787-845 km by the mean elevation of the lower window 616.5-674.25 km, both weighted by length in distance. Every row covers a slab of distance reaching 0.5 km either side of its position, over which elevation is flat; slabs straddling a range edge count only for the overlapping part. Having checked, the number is 1.76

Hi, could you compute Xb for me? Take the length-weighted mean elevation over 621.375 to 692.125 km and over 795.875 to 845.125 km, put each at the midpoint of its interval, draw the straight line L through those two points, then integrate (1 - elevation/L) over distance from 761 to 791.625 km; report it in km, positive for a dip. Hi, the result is 6.48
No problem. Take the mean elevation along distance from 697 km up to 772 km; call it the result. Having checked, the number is 204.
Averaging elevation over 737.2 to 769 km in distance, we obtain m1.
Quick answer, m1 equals 224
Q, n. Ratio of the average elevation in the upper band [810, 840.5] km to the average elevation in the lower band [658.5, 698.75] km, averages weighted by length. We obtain 2.0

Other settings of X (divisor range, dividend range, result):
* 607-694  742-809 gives 1.33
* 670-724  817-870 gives 2.06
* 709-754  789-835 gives 1.49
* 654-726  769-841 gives 1.67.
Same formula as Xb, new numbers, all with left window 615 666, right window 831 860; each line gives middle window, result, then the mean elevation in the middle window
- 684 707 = 7.0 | 160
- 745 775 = 6.0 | 229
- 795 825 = 2.0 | 308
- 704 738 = 8.0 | 193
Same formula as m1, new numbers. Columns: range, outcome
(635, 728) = 175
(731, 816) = 241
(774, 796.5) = 227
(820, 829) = 358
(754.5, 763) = 224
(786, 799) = 238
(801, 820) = 313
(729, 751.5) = 217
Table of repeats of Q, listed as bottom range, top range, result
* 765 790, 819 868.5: 1.57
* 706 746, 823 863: 1.82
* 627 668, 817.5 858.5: 2.03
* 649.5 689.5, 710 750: 1.18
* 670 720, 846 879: 2.10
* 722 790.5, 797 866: 1.54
